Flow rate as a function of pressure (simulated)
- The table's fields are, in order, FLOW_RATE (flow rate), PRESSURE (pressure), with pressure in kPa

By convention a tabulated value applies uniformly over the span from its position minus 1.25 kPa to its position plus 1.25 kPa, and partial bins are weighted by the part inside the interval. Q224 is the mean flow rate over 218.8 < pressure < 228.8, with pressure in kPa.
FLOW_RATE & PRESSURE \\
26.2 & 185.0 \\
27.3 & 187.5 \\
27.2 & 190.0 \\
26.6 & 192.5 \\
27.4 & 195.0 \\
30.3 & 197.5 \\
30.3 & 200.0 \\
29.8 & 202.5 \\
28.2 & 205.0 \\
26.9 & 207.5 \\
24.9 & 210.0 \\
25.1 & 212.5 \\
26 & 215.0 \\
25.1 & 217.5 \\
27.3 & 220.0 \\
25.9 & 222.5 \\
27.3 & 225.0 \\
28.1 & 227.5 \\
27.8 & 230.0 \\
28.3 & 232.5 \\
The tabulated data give 27.2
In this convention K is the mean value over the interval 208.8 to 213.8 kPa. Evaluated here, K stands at 25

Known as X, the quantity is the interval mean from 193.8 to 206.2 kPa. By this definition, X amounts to 29.2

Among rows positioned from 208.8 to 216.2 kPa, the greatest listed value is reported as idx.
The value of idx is 26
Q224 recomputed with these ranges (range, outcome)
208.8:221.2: 25.7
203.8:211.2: 26.7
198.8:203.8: 30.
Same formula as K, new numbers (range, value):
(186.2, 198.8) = 27.8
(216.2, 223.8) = 26.1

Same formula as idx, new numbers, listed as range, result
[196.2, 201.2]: 30.3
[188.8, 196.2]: 27.4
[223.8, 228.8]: 28.1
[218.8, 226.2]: 27.3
